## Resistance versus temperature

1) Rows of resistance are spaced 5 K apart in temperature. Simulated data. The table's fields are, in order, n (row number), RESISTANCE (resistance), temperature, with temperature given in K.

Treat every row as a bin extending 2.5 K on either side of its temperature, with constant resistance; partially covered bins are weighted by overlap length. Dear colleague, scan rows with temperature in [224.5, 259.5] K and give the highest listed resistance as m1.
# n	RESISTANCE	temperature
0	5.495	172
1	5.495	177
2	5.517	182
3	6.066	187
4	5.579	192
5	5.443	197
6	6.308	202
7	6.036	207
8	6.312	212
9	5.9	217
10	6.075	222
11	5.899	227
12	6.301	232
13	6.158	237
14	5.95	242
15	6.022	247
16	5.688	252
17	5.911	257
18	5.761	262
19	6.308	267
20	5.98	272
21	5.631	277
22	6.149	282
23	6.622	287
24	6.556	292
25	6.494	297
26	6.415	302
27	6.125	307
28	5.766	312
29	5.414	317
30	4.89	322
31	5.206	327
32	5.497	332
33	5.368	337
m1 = 6.301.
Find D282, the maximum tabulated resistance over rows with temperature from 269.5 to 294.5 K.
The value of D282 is 6.622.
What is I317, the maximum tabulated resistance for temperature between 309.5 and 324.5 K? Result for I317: 5.766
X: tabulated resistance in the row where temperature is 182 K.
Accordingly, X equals 5.517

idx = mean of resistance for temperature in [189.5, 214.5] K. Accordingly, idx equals 5.94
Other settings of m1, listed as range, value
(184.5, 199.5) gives 6.066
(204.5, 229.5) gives 6.312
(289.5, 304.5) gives 6.556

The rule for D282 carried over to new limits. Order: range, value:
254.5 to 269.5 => 6.308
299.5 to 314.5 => 6.415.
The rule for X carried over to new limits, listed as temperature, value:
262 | 5.761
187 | 6.066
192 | 5.579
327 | 5.206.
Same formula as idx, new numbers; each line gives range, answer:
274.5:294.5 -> 6.24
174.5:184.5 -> 5.51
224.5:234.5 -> 6.1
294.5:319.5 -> 6.04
